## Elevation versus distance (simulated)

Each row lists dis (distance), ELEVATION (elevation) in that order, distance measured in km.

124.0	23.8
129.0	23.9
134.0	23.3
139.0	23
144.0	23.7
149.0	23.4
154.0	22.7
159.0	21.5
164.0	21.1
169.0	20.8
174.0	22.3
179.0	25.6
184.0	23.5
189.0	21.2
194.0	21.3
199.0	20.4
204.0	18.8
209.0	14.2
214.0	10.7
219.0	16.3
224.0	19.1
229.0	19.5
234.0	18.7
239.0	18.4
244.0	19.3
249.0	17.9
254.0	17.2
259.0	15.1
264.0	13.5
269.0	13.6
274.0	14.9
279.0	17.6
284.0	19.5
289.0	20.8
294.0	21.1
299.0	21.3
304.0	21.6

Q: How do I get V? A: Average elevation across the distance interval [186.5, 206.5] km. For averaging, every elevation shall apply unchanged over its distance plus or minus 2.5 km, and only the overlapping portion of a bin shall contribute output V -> 20.4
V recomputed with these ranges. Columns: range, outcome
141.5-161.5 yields 22.8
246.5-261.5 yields 16.7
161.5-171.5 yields 20.9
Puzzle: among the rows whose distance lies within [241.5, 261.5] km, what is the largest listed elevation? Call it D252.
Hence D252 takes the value 19.3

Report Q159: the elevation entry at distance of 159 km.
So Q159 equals 21.5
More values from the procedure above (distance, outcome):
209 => 14.2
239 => 18.4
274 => 14.9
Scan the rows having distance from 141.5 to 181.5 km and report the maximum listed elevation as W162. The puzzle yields 25.6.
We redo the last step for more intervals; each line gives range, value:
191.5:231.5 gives 21.3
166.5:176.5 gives 22.3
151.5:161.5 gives 22.7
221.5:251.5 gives 19.5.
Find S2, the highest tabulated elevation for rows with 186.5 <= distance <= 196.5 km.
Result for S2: 21.3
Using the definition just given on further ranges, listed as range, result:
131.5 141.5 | 23.3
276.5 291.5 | 20.8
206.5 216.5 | 14.2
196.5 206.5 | 20.4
